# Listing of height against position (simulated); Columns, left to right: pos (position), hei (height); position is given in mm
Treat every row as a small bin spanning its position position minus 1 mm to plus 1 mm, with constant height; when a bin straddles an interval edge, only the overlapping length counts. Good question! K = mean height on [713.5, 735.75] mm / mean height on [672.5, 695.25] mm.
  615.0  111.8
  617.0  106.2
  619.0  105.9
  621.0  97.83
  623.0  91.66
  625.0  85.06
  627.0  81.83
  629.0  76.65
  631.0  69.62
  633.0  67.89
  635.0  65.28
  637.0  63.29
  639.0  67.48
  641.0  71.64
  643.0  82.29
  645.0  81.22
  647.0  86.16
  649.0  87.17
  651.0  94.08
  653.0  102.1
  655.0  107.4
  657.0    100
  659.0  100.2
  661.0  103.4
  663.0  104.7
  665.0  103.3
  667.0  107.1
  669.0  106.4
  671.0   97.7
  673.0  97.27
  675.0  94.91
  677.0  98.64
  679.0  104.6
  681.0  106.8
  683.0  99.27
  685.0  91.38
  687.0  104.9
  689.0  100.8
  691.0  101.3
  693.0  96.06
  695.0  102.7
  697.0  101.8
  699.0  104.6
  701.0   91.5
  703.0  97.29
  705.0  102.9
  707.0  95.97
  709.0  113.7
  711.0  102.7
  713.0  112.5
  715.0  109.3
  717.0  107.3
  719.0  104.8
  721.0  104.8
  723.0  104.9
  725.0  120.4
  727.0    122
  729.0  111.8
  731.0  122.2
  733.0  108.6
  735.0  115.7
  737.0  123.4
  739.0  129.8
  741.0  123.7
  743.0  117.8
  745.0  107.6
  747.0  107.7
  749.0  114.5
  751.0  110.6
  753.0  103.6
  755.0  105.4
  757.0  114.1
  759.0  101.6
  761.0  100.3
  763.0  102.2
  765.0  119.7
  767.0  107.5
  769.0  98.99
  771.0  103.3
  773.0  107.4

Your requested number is 1.12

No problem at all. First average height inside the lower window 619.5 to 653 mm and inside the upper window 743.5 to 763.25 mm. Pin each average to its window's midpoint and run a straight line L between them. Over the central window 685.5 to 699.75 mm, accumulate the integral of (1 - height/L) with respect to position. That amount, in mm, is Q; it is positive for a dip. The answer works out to -1.2 mm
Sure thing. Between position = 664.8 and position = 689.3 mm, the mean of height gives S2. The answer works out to 101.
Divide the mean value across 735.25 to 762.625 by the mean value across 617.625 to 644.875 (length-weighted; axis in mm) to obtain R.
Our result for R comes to 1.41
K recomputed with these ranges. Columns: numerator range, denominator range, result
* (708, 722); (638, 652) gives 1.32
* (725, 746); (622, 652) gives 1.52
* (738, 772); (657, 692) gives 1.08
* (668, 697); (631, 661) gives 1.19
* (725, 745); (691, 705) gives 1.20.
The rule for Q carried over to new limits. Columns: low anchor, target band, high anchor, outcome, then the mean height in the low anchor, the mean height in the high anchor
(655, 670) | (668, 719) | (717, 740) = 3.42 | 104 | 115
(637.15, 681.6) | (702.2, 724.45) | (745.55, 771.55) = -0.88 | 94.9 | 107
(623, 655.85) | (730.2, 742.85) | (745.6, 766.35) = -2.07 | 80.8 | 108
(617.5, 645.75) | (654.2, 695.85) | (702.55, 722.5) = -3.64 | 79.6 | 105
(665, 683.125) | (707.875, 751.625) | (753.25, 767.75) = -3.45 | 102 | 107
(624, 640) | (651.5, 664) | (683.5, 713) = -2.90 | 72.1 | 101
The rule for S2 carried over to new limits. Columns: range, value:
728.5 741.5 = 119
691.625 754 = 109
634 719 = 97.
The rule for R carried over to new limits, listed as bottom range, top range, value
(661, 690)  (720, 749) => 1.14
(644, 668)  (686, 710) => 1.03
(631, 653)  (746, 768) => 1.39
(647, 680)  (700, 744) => 1.11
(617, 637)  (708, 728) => 1.33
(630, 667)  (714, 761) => 1.29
